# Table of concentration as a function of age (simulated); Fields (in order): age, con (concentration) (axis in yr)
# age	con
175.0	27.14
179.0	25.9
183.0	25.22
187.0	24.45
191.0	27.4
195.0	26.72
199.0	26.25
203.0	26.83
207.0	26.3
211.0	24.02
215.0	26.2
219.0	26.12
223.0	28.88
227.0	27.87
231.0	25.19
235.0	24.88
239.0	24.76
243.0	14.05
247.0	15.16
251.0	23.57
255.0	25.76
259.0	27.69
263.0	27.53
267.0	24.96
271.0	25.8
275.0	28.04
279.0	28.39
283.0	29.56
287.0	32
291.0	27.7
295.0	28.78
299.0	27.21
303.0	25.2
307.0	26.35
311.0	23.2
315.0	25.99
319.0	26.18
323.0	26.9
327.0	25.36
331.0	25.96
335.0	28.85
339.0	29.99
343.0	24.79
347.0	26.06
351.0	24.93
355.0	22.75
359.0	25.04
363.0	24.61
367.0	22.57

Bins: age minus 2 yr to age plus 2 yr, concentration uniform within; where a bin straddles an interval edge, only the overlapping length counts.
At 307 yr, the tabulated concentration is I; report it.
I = 26.35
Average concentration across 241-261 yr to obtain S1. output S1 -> 21.2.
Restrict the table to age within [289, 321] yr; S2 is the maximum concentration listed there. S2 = 28.78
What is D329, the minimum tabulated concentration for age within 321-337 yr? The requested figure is 25.36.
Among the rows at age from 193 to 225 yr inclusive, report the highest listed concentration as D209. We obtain 28.88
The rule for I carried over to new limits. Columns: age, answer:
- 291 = 27.7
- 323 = 26.9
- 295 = 28.78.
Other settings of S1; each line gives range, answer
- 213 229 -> 27.3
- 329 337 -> 27.4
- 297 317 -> 25.6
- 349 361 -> 24.2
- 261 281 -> 26.9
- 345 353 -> 25.5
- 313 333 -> 26.1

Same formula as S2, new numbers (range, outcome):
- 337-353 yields 29.99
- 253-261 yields 27.69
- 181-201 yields 27.4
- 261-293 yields 32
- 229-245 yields 25.19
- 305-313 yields 26.35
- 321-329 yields 26.9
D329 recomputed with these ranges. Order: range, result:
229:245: 14.05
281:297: 27.7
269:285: 25.8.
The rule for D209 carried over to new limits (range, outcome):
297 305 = 27.21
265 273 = 25.8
